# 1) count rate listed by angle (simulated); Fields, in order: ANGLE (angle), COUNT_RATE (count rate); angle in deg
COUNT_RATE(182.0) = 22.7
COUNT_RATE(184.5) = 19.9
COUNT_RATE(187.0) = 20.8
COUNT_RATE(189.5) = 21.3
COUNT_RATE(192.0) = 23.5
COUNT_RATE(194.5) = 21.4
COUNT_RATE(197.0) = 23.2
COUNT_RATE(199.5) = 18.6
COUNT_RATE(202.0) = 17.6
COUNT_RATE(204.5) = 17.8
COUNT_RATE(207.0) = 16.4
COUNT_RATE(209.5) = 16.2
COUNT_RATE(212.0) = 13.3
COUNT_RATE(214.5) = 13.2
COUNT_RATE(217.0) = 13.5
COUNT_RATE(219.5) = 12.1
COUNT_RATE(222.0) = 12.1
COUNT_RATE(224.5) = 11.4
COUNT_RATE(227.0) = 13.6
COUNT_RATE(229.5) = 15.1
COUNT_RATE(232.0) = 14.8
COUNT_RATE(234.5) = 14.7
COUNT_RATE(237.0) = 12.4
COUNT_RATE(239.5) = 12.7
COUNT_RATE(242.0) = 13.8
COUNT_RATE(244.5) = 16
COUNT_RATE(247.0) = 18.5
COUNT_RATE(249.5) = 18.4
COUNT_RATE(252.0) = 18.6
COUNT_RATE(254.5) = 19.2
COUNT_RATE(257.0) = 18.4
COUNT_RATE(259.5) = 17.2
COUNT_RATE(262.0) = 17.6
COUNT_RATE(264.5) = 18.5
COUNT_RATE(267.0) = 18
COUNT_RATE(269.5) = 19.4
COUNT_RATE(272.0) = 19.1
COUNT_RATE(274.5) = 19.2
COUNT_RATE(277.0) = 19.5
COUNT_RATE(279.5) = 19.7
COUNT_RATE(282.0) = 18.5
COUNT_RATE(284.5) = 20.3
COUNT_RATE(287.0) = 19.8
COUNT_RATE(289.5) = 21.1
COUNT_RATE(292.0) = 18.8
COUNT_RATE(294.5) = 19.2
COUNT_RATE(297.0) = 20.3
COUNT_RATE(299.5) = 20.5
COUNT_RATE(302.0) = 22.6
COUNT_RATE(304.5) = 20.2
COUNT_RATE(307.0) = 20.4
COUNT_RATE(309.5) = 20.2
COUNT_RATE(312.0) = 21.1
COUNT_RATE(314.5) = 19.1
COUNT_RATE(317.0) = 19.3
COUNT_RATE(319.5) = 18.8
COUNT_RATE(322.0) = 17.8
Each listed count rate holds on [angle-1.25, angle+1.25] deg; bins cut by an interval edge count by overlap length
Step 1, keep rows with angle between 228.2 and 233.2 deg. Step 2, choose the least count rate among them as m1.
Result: 14.8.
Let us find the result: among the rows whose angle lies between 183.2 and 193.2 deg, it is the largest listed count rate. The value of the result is 23.5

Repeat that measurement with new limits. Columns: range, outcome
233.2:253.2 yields 18.6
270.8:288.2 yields 20.3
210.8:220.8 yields 13.5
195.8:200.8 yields 23.2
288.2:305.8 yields 22.6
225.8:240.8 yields 15.1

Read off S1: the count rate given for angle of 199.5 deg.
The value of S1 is 18.6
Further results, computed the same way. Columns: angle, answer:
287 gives 19.8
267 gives 18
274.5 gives 19.2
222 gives 12.1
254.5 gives 19.2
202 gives 17.6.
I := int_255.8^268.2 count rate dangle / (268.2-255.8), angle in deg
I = 17.9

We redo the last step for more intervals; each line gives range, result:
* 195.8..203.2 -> 19.8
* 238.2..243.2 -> 13.2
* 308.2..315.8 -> 20.1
